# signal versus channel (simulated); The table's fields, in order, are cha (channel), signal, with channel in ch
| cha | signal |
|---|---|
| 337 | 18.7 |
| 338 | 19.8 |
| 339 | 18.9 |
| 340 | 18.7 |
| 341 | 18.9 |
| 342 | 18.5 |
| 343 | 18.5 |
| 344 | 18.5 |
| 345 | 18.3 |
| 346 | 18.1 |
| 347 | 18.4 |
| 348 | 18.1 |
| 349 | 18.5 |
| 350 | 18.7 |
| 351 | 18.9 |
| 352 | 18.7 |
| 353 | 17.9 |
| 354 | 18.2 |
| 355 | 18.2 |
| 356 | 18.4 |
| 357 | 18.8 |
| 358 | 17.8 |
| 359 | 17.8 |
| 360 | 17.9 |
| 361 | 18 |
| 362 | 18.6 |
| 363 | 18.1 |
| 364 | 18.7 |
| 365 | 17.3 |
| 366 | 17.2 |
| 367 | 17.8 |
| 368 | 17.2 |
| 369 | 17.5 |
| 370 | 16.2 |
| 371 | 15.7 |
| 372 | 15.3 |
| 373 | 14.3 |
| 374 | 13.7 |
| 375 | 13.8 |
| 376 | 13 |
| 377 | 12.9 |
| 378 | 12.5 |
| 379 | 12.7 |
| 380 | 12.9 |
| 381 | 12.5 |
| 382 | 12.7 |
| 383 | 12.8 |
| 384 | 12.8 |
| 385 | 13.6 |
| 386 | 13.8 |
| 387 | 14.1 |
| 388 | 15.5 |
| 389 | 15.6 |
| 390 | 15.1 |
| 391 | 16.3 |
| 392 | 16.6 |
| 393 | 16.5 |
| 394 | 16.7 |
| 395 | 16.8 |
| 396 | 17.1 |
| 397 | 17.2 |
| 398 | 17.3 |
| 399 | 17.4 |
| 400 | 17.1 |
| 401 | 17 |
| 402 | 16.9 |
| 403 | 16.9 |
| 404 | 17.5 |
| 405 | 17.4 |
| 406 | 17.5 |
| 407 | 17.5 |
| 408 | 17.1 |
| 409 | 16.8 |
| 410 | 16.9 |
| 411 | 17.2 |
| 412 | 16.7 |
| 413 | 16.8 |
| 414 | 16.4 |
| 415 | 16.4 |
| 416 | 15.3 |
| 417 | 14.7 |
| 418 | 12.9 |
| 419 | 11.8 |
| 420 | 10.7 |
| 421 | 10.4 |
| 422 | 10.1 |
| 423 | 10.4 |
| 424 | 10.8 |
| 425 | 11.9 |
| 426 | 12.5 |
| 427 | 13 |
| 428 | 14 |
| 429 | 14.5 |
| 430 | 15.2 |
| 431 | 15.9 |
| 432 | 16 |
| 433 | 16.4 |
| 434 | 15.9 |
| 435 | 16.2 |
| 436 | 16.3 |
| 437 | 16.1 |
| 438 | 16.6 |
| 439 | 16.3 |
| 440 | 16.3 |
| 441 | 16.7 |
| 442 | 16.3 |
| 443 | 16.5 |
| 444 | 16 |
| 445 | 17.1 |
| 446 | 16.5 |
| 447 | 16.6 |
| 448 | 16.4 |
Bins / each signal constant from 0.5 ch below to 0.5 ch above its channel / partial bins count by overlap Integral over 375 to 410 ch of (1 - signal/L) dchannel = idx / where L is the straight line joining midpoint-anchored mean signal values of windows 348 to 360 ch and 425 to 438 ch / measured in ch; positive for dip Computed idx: 2.5 ch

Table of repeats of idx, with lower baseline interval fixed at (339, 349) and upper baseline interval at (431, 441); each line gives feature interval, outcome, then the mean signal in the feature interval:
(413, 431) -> 3.69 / 13.2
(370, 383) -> 3.02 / 13.6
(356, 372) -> 0.35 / 17.6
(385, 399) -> 1.05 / 16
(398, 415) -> -0.10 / 17.1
